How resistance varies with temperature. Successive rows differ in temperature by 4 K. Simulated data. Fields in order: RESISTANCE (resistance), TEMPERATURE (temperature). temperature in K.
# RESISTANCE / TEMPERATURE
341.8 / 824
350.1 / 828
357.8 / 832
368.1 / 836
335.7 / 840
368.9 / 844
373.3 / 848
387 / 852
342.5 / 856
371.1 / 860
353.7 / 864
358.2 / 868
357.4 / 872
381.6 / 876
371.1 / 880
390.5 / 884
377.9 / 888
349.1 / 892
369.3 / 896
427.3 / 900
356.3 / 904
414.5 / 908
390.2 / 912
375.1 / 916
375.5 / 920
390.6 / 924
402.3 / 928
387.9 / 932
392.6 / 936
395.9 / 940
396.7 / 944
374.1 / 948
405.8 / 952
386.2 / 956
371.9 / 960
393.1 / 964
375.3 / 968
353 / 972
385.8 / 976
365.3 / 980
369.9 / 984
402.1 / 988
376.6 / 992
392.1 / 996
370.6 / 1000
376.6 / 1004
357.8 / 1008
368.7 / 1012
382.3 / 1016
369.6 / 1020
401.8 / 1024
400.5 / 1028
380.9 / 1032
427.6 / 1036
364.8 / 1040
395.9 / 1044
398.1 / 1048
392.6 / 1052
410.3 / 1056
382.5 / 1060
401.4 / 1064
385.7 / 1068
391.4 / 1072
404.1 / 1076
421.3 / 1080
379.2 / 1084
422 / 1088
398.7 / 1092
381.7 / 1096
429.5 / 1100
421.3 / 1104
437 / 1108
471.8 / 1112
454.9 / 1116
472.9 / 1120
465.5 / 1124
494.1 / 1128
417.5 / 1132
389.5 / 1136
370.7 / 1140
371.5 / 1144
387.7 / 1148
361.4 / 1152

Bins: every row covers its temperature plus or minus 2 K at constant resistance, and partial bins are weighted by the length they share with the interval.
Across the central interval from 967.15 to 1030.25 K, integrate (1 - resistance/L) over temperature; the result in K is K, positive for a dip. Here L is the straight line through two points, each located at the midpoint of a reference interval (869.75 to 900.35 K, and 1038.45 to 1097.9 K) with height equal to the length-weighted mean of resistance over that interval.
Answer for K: 1.6 K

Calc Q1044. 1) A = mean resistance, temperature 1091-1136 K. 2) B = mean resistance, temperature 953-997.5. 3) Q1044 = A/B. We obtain 1.16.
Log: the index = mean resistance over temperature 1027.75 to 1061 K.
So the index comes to 395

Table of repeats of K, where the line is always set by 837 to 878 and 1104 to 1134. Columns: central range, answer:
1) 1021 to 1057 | 2.7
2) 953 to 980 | 1.6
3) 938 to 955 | 0.1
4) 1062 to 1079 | 1.6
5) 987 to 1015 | 2.5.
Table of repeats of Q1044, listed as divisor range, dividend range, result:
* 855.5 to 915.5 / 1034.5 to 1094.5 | 1.06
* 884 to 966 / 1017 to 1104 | 1.03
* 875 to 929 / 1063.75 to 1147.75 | 1.09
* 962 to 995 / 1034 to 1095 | 1.05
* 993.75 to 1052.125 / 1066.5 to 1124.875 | 1.10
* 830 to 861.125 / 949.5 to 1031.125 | 1.05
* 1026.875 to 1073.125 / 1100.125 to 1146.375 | 1.10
